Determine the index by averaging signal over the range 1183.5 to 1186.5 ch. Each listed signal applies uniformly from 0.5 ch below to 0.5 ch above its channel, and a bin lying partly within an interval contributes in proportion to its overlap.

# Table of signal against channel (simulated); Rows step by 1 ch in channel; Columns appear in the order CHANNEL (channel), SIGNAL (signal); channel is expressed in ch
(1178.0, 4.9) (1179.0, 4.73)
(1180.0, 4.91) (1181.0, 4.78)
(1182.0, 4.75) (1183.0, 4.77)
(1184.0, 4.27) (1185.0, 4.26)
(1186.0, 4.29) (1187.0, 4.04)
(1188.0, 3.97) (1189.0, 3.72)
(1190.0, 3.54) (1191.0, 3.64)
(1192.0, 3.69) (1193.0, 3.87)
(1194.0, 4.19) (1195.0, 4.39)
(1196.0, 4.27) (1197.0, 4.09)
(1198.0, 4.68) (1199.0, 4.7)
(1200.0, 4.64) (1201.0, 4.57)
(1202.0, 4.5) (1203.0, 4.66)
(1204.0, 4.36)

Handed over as 4.27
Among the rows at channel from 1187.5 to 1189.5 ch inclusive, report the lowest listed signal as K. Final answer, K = 3.72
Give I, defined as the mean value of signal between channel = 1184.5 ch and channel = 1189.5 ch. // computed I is 4.06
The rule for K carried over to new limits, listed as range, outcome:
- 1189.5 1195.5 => 3.54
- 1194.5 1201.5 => 4.09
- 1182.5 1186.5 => 4.26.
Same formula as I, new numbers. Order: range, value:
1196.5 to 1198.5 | 4.38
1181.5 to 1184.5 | 4.6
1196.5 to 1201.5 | 4.54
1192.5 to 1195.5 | 4.15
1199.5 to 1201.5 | 4.61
